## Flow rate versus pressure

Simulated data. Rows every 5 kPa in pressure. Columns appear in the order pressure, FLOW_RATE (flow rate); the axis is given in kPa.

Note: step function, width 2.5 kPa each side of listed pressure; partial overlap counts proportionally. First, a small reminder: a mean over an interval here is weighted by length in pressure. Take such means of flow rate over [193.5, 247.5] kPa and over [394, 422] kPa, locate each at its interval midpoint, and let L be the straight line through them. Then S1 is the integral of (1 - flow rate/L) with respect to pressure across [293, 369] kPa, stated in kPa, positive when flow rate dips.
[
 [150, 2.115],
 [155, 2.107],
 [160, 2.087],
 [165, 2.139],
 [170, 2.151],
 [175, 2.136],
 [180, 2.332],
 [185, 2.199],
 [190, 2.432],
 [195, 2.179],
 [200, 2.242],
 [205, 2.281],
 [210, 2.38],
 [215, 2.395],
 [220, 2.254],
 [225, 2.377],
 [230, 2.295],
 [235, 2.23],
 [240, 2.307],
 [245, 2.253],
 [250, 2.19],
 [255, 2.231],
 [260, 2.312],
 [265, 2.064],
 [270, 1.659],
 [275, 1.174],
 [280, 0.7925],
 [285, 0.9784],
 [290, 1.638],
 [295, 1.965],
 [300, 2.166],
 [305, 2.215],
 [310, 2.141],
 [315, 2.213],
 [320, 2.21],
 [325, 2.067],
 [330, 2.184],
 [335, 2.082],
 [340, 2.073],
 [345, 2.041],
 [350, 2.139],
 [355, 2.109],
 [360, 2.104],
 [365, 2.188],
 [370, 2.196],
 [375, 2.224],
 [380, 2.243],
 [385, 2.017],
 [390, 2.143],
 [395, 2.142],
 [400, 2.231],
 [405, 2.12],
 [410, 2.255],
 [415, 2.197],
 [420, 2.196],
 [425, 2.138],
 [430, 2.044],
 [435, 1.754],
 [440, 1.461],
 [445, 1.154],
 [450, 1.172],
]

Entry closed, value 3.6 kPa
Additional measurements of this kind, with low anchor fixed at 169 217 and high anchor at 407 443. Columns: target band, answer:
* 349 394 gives -2.0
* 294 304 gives 0.2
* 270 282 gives 5.8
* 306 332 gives -0.5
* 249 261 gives -0.2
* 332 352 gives 0.1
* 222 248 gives -0.8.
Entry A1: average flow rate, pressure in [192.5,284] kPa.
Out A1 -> 2.07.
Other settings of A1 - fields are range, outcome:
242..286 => 1.77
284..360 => 2.04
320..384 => 2.14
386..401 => 2.15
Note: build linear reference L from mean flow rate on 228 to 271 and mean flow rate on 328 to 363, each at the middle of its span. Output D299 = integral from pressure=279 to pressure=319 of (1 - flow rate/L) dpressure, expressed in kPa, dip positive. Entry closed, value 6.1 kPa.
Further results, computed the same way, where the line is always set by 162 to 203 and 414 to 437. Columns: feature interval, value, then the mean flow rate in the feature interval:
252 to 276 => 2.58 kPa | 1.94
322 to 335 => 0.05 kPa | 2.12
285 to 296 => 2.87 kPa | 1.59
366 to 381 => -0.84 kPa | 2.22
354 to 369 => -0.26 kPa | 2.14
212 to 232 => -1.21 kPa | 2.33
